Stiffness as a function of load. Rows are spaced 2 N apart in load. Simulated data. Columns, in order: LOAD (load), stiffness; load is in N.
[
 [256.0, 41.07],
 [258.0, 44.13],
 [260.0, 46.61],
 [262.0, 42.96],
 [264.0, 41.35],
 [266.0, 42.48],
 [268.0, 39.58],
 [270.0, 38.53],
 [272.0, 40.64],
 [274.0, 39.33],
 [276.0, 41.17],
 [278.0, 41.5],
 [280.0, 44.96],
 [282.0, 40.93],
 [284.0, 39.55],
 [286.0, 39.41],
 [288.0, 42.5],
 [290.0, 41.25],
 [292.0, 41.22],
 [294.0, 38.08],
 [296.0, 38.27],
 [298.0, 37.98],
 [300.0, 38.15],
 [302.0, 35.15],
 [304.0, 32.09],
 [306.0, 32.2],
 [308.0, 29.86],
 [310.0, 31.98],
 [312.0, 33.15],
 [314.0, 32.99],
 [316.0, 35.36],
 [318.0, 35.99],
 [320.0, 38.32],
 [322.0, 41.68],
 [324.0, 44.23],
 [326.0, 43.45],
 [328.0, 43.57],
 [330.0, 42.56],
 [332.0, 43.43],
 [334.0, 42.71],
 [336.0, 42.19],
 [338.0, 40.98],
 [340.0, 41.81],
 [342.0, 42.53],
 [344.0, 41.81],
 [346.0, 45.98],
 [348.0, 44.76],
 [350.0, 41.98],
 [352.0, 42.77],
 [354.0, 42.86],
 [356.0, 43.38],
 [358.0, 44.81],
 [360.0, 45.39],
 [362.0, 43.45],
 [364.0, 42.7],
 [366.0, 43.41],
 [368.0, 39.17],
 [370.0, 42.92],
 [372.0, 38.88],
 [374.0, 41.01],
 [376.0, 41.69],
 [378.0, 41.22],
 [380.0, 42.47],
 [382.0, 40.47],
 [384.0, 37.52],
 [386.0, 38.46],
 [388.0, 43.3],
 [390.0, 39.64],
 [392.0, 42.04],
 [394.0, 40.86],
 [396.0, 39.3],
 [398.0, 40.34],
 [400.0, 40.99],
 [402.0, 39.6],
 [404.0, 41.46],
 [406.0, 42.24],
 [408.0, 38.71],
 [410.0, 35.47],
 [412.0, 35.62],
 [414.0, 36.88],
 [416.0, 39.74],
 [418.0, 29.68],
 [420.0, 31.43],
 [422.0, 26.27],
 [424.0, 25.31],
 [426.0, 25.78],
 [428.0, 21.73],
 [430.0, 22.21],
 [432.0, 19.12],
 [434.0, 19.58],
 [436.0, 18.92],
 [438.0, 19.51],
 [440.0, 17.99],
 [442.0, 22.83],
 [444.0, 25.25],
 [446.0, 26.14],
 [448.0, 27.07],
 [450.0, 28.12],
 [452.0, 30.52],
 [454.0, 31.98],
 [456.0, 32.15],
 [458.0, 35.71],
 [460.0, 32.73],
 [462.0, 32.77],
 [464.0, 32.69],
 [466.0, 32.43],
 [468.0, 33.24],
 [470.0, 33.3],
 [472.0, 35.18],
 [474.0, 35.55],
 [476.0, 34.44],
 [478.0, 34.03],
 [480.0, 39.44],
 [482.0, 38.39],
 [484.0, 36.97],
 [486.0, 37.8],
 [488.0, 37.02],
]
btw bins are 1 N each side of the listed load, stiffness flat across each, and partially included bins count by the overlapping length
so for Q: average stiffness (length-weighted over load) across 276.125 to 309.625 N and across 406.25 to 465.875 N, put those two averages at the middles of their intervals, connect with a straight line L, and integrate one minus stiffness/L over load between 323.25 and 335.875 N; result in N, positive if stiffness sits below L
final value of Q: -2.62 N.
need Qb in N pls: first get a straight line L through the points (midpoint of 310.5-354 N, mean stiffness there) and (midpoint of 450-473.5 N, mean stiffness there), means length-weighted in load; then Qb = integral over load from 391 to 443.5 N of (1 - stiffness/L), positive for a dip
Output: 6.8 N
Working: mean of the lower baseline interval 41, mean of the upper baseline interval 32.8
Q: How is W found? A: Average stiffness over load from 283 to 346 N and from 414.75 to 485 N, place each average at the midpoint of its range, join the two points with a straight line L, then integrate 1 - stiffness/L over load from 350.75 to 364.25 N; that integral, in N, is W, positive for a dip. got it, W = -2.9 N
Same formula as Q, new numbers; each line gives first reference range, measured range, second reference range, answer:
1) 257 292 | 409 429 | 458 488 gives 3.3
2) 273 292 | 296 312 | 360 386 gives 2.7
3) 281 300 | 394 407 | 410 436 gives -4.8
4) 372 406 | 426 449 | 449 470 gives 8.5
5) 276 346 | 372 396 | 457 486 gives -2.2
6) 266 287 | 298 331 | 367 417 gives 2.8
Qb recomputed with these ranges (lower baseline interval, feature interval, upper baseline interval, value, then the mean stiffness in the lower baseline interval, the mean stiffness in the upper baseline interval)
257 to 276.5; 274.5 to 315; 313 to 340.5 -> 3.52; 41.7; 40.6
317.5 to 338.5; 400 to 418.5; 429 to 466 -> -3.88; 41.9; 26.6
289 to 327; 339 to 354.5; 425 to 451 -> -4.95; 36.9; 22.6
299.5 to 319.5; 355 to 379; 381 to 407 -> -2.54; 33.7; 40.5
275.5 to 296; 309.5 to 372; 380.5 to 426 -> -3.52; 40.9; 37.3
